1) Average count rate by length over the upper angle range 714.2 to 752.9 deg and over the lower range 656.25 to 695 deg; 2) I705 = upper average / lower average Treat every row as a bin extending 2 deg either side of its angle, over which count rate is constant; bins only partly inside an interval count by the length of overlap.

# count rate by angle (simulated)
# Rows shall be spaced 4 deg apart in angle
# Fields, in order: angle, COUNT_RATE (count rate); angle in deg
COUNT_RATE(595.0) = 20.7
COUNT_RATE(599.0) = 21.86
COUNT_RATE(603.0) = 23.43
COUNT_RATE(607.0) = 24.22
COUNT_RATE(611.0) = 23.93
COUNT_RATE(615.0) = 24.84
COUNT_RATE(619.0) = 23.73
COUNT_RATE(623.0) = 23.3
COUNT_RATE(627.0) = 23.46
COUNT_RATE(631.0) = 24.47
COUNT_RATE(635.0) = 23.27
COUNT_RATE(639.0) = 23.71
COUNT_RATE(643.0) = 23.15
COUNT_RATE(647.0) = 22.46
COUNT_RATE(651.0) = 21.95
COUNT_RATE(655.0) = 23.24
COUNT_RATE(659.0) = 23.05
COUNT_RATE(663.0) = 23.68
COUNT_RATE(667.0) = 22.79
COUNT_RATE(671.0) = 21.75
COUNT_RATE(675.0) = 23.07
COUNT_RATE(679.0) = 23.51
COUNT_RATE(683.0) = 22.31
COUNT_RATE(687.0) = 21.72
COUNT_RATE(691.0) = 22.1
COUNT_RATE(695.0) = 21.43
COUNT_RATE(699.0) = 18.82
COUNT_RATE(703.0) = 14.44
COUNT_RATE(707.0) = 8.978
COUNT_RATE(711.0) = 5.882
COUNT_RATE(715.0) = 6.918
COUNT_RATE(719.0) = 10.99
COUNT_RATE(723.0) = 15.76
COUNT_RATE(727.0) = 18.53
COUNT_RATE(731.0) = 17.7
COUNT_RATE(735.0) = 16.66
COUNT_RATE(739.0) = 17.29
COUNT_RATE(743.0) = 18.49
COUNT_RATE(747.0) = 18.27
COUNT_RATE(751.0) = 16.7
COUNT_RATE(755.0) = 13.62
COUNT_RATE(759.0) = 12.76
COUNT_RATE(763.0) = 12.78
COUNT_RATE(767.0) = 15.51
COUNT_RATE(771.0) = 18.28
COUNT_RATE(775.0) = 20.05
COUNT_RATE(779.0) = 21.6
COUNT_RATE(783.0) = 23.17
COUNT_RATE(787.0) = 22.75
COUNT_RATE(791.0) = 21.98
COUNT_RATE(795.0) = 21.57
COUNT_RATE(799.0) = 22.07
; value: 0.71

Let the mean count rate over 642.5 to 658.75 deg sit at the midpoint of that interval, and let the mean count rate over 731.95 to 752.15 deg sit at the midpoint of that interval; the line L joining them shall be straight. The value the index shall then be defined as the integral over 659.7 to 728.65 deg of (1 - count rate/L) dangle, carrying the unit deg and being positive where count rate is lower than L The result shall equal 8.6 deg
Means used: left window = 22.7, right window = 17.5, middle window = 17.9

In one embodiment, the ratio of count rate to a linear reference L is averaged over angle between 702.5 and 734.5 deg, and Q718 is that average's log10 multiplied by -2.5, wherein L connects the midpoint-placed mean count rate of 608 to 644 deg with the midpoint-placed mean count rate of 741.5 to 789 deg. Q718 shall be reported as 0.49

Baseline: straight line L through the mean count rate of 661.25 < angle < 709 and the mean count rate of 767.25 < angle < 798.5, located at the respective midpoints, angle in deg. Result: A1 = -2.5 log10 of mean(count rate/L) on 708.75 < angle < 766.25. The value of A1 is 0.392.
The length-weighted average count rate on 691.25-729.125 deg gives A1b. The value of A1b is 13.9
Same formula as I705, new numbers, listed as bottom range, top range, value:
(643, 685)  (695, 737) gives 0.61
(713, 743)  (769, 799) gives 1.42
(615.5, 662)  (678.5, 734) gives 0.69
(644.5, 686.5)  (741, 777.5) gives 0.72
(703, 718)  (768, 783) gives 2.37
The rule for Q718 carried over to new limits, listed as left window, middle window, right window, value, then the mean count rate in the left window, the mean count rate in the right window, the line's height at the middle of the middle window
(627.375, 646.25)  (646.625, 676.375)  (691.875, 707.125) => -0.09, 23.6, 17.2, 21.1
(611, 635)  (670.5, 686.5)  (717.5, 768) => -0.13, 23.9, 15.8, 20.2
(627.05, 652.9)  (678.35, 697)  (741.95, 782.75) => -0.07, 23.2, 17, 20.8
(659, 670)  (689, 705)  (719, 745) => 0.05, 23.1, 16.9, 20.1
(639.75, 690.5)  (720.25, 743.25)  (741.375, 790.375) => 0.14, 22.7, 17.9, 19.6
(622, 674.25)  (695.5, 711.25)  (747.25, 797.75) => 0.48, 23.1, 18.4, 21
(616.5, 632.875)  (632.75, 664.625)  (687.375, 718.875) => -0.11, 23.8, 14.3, 20.9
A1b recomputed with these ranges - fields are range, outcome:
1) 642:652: 22.5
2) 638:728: 19.1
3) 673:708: 19.9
